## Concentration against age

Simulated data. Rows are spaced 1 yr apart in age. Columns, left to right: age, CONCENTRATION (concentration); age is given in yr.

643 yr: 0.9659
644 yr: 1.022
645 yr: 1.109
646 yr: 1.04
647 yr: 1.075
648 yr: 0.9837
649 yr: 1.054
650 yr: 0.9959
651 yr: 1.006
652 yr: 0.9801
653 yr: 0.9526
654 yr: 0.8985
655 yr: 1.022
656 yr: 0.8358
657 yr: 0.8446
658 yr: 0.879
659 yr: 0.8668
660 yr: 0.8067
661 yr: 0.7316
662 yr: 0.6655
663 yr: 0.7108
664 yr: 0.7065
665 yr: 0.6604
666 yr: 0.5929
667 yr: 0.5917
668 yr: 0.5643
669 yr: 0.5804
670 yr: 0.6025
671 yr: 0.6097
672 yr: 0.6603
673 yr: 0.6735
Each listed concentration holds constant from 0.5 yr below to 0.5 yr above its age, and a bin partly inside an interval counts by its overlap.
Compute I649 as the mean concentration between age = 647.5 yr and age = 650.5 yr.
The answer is 1.01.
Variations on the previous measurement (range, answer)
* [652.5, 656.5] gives 0.927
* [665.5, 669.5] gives 0.582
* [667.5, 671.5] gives 0.589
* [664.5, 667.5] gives 0.615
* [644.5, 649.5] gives 1.05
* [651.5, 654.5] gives 0.944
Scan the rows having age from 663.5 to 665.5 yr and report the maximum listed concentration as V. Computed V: 0.7065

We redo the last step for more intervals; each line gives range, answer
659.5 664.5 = 0.8067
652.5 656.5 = 1.022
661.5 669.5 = 0.7108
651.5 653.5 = 0.9801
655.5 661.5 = 0.879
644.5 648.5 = 1.109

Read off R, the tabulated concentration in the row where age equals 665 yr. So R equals 0.6604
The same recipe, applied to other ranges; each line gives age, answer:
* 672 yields 0.6603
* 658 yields 0.879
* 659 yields 0.8668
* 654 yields 0.8985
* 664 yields 0.7065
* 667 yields 0.5917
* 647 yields 1.075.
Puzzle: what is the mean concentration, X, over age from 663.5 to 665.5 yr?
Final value 0.683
